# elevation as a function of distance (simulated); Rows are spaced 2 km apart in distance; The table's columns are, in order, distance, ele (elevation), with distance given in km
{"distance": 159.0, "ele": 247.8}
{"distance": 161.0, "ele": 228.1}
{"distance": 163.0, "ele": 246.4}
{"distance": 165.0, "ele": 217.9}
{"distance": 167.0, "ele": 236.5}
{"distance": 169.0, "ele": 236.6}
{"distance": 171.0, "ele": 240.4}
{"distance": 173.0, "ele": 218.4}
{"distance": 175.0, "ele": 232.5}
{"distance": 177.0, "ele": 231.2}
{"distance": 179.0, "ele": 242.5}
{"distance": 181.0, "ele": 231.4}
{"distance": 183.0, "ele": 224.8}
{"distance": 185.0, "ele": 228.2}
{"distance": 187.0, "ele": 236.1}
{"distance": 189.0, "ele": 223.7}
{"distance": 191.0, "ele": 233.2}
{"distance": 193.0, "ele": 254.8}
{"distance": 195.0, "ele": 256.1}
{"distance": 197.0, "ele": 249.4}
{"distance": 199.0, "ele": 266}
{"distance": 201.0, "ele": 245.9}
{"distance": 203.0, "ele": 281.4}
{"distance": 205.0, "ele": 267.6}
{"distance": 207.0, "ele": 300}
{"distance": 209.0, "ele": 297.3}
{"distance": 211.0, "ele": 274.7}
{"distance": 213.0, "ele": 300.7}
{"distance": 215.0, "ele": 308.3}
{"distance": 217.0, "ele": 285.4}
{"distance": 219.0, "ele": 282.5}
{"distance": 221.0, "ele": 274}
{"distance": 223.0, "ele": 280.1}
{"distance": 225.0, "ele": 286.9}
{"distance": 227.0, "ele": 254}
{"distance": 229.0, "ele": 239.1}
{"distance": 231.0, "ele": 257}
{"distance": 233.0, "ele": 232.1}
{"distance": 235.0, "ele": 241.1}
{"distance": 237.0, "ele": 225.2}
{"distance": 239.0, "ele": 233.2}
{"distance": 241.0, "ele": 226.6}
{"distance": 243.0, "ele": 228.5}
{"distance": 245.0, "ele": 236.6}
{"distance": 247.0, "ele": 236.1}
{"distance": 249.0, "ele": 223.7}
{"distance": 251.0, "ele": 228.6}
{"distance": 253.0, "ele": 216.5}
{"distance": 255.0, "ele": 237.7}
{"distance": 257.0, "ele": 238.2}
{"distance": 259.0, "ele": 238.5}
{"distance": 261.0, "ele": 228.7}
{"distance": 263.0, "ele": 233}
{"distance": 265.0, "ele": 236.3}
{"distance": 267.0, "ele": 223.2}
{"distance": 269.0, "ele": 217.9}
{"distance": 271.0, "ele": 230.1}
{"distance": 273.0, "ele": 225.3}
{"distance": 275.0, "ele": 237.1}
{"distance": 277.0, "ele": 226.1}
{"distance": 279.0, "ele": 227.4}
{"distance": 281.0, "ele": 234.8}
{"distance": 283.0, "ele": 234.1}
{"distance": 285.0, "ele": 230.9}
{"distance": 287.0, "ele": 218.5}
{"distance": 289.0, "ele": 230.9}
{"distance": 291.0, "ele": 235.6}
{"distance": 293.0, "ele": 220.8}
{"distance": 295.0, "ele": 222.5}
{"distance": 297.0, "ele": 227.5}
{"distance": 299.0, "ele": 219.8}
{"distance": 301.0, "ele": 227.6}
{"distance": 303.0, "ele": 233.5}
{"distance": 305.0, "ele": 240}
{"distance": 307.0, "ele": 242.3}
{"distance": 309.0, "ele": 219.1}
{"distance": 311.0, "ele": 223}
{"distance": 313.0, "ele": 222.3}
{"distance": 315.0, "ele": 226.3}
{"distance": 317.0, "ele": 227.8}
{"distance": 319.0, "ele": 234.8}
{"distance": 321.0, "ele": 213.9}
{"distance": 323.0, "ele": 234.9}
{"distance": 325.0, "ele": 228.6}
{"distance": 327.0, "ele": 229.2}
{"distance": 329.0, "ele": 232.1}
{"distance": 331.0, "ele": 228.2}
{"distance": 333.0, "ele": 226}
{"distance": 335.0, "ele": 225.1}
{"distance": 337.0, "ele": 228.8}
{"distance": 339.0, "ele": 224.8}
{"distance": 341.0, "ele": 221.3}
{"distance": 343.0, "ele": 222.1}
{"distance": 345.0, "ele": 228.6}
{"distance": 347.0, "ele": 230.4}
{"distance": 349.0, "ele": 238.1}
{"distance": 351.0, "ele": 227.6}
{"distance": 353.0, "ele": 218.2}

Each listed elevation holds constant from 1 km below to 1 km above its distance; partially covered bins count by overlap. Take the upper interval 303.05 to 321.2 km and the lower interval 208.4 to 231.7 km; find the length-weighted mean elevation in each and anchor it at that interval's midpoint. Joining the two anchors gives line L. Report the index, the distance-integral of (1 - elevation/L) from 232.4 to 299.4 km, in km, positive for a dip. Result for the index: 6.3 km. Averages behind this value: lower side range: 278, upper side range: 229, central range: 230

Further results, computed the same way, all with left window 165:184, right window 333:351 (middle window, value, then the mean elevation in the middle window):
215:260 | -3.3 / 247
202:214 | -2.9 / 287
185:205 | -1.6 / 249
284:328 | 0.1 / 228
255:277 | -0.1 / 231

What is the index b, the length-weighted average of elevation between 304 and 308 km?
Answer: 241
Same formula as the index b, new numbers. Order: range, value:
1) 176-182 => 235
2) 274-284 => 232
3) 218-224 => 279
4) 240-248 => 232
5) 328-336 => 228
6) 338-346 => 224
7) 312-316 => 224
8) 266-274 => 224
